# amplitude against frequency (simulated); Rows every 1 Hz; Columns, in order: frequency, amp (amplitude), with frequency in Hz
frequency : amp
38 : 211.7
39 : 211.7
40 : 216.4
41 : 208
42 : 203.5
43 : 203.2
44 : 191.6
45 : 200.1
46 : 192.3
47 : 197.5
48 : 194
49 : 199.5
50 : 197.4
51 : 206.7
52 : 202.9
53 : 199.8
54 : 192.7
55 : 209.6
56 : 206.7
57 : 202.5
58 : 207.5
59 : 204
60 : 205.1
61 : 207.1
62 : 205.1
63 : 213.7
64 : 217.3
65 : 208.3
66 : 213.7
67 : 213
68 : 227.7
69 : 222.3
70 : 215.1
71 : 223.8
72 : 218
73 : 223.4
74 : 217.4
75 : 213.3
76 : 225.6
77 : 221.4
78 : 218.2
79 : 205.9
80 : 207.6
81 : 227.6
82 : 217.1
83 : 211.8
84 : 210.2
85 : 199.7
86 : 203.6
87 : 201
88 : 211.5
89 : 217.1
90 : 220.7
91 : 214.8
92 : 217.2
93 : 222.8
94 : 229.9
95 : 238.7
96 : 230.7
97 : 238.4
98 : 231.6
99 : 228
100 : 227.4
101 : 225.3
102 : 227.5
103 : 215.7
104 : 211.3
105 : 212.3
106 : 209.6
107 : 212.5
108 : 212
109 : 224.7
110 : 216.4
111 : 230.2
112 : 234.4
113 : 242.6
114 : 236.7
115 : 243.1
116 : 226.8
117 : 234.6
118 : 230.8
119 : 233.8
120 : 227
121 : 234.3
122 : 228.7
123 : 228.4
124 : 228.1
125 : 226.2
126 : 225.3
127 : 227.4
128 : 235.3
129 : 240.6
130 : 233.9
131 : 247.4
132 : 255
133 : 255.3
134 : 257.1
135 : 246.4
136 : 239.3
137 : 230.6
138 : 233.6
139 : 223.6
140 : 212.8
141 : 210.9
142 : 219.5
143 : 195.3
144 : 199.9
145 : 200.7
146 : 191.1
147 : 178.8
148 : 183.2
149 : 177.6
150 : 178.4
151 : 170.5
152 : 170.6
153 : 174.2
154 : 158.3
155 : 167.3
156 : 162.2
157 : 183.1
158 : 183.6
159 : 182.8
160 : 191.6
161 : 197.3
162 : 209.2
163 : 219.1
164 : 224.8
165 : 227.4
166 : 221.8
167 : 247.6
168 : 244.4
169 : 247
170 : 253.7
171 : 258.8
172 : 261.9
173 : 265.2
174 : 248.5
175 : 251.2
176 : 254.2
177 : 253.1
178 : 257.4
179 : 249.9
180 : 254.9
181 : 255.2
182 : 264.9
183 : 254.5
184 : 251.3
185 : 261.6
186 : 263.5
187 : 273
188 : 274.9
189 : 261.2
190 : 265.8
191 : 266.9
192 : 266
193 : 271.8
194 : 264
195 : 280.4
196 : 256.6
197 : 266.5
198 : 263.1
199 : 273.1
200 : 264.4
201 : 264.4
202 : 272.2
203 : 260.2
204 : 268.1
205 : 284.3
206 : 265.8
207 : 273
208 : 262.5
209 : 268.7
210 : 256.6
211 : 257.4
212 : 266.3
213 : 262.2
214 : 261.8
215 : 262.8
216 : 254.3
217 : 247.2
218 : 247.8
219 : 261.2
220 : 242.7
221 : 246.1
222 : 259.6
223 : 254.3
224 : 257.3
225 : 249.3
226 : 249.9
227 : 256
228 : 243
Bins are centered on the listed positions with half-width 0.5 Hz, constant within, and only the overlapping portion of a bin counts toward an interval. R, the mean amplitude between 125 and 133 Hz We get 238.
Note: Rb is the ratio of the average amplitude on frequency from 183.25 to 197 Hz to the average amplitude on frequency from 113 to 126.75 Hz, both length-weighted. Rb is 1.1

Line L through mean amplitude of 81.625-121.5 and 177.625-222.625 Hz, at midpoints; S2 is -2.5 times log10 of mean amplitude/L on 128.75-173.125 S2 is 0.14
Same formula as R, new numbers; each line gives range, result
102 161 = 215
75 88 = 212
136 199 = 229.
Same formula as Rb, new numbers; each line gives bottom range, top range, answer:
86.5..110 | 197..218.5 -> 1.19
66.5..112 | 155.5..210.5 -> 1.14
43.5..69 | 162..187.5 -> 1.22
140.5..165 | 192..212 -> 1.41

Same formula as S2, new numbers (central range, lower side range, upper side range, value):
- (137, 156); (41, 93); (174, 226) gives 0.244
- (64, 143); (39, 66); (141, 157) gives -0.167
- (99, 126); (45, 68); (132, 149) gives -0.064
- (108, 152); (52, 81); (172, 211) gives 0.073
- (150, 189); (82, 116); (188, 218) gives 0.105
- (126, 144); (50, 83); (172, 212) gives 0.037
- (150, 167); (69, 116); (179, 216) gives 0.283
